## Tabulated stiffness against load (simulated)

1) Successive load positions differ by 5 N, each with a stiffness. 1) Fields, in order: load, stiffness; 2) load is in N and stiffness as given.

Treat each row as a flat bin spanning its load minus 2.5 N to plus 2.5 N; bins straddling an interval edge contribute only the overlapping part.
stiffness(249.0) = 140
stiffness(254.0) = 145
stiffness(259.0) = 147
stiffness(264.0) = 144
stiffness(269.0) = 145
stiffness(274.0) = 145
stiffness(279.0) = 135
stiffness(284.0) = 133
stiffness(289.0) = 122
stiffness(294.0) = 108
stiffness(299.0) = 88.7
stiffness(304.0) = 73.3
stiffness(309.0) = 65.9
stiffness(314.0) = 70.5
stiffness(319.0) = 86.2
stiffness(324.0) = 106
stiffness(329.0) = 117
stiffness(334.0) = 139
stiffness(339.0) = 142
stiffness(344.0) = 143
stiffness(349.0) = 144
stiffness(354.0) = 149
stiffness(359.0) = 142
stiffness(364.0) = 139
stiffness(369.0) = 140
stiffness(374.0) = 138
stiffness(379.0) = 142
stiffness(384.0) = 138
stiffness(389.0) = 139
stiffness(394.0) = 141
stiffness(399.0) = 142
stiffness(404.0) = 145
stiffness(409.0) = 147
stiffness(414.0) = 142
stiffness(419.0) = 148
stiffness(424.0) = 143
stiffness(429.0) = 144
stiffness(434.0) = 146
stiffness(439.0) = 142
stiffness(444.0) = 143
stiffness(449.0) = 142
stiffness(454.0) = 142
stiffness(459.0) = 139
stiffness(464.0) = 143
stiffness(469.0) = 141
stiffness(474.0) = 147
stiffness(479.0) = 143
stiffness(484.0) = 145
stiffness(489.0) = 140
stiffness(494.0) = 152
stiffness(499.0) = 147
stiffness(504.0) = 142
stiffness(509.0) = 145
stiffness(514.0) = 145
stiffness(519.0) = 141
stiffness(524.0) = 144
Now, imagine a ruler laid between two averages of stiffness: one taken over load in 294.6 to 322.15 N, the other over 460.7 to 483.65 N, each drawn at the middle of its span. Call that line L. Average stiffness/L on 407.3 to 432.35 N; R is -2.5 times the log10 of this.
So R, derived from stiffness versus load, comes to -0.18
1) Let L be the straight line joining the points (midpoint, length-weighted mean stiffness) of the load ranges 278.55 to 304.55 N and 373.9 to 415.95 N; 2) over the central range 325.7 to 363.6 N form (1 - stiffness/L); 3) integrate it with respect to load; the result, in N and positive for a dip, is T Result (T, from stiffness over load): -3.6 N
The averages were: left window 111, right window 142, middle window 139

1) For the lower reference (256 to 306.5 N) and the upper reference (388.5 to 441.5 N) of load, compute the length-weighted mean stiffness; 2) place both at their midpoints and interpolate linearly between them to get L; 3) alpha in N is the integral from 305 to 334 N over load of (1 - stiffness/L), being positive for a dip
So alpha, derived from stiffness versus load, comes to 8.37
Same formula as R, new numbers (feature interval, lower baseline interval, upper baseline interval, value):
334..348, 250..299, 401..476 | -0.03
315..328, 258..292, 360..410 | 0.41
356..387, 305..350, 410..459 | -0.13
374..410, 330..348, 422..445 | 0.00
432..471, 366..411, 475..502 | 0.01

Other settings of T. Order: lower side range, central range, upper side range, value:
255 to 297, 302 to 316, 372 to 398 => 6.8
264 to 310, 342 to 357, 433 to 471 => -2.3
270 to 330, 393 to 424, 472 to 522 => -4.3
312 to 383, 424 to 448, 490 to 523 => -1.0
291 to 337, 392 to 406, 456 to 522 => -2.8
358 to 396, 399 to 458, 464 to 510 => -0.7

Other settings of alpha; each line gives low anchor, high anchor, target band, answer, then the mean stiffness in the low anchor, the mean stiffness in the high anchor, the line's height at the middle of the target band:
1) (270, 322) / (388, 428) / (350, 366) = -2.3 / 104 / 144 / 126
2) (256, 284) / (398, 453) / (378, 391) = 0.4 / 142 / 144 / 144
